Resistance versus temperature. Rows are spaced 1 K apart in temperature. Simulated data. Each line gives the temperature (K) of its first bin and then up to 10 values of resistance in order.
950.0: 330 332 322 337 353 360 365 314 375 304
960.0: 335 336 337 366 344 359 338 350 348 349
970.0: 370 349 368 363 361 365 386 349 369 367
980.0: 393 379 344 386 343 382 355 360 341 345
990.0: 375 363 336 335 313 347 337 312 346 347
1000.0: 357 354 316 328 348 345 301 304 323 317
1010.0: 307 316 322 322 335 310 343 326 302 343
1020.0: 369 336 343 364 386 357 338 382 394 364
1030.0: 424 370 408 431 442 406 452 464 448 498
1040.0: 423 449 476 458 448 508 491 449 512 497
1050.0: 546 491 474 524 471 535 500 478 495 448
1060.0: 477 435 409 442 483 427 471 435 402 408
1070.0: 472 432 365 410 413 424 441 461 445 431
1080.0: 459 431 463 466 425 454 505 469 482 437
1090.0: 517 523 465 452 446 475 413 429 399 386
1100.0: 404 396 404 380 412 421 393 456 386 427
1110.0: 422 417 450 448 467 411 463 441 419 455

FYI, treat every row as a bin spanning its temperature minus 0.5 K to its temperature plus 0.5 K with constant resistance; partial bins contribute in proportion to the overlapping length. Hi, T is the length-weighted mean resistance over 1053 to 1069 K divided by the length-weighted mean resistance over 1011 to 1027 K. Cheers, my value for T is 1.35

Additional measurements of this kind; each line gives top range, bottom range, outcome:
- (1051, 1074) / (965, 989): 1.26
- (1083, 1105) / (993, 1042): 1.22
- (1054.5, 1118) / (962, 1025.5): 1.28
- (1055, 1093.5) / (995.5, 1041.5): 1.25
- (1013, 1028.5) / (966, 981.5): 0.96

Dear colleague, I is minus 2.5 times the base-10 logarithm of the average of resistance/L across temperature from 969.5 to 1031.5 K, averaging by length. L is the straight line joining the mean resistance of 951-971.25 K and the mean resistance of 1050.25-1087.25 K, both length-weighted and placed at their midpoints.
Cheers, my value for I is 0.10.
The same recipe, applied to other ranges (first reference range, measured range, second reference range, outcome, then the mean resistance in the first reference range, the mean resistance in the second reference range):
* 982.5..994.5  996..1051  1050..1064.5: 0.09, 353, 478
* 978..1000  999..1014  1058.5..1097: 0.14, 353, 447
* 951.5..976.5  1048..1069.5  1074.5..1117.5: -0.14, 350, 439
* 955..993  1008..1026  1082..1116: 0.15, 356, 438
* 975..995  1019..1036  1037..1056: 0.16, 359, 483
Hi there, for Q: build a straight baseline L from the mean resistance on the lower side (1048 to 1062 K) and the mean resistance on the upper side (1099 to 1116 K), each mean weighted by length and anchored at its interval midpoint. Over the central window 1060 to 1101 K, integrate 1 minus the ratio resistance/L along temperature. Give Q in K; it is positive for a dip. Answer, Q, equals 1.0 K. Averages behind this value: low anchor 488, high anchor 419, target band 442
